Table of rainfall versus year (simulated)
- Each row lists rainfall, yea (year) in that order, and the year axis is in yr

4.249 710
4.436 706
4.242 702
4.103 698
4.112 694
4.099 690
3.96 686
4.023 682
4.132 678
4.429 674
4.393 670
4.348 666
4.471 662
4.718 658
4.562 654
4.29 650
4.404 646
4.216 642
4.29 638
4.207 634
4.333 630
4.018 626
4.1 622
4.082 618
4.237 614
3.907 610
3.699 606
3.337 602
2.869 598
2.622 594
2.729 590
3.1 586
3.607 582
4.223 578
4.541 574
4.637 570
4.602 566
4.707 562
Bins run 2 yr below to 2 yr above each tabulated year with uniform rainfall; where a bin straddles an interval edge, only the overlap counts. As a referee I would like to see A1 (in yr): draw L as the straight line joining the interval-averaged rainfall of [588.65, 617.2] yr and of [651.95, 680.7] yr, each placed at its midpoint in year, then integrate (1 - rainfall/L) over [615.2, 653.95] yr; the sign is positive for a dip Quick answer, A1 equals -3.3 yr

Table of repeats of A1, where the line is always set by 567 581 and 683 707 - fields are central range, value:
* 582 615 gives 8.0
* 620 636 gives 0.5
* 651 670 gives -1.3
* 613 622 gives 0.4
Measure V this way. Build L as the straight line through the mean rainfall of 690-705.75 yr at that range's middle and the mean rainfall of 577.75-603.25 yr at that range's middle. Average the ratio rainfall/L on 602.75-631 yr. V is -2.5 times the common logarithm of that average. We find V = -0.18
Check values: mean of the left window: 3.14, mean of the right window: 4.18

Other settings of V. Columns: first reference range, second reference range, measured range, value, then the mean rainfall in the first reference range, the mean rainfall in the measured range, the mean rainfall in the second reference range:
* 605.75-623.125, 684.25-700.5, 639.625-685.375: -0.075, 4.03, 4.35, 4.08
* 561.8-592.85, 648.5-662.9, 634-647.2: 0.032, 3.94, 4.28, 4.52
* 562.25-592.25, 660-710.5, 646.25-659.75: -0.089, 3.95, 4.5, 4.23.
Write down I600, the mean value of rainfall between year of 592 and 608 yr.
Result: 3.13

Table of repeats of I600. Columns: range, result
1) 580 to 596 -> 3.01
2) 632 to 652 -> 4.28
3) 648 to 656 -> 4.43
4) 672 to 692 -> 4.13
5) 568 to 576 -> 4.59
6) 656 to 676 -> 4.47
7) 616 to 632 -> 4.13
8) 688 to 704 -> 4.14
